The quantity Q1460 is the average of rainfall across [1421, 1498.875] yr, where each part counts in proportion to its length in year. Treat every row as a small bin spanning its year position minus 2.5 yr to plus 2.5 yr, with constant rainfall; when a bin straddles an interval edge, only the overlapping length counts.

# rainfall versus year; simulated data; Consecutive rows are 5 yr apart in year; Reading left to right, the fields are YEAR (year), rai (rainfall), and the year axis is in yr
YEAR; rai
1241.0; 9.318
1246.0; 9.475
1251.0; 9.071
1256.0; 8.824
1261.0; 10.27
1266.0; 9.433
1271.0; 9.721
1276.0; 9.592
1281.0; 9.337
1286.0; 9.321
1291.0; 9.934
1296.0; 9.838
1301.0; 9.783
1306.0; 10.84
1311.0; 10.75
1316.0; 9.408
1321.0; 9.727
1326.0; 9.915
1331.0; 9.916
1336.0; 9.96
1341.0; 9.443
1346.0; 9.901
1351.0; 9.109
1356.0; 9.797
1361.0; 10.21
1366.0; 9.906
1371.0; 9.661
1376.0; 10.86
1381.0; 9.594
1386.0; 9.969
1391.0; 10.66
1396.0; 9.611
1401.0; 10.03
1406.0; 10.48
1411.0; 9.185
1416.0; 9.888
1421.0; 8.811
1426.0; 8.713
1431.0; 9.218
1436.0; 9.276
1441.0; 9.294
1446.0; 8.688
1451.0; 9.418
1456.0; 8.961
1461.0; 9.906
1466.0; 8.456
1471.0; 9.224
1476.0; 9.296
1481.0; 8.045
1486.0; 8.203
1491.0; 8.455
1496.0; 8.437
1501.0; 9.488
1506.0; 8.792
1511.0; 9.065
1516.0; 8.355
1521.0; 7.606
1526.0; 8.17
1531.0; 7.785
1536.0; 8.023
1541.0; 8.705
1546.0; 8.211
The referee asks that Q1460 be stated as 8.91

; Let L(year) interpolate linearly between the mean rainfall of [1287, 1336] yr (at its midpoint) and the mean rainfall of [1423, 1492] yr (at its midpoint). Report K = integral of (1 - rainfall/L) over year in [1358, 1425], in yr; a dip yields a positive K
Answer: -3.3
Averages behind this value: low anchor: 9.99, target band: 9.88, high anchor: 8.95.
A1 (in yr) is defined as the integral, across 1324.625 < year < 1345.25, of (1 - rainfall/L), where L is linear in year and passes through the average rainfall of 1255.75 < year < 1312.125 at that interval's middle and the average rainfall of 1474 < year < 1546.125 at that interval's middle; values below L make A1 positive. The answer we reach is -0.7 yr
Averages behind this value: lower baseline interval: 9.82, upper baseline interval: 8.44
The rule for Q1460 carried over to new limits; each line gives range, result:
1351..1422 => 9.9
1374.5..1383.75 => 10.2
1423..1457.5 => 9.08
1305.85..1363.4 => 9.88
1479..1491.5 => 8.21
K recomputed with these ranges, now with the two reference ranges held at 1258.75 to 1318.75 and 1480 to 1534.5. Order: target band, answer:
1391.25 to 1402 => -1.0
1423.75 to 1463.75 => -1.6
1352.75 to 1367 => -0.8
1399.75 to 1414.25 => -1.3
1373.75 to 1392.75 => -2.1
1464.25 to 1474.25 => -0.3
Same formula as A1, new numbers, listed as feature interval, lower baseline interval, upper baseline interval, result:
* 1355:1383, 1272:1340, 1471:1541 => -1.8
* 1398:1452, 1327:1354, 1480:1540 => -2.0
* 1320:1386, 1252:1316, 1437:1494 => -2.9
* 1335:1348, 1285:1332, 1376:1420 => 0.3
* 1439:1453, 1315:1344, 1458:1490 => -0.2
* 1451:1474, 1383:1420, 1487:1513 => 0.2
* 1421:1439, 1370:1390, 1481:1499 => 0.5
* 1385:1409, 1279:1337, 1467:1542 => -2.3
